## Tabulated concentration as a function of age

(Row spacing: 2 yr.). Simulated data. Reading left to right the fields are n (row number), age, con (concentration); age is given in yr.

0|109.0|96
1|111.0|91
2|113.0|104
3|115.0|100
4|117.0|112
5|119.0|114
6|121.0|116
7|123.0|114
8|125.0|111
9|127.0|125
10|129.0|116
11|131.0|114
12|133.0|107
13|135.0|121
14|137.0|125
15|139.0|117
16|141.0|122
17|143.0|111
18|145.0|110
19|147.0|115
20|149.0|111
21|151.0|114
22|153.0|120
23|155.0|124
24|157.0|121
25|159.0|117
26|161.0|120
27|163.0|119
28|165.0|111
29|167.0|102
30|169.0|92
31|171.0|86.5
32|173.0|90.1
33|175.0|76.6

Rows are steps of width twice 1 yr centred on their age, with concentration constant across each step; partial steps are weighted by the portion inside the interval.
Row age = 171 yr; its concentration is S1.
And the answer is 86.5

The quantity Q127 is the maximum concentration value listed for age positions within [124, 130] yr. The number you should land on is 125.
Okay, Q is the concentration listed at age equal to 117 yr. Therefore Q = 112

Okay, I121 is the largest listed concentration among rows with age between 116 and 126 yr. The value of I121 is 116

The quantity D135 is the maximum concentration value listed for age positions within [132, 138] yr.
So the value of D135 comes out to 125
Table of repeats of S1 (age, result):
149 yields 111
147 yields 115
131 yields 114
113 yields 104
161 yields 120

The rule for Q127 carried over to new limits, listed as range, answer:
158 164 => 120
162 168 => 119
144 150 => 115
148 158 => 124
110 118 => 112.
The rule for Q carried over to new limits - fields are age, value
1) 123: 114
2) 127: 125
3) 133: 107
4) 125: 111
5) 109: 96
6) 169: 92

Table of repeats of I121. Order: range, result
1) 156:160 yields 121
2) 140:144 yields 122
